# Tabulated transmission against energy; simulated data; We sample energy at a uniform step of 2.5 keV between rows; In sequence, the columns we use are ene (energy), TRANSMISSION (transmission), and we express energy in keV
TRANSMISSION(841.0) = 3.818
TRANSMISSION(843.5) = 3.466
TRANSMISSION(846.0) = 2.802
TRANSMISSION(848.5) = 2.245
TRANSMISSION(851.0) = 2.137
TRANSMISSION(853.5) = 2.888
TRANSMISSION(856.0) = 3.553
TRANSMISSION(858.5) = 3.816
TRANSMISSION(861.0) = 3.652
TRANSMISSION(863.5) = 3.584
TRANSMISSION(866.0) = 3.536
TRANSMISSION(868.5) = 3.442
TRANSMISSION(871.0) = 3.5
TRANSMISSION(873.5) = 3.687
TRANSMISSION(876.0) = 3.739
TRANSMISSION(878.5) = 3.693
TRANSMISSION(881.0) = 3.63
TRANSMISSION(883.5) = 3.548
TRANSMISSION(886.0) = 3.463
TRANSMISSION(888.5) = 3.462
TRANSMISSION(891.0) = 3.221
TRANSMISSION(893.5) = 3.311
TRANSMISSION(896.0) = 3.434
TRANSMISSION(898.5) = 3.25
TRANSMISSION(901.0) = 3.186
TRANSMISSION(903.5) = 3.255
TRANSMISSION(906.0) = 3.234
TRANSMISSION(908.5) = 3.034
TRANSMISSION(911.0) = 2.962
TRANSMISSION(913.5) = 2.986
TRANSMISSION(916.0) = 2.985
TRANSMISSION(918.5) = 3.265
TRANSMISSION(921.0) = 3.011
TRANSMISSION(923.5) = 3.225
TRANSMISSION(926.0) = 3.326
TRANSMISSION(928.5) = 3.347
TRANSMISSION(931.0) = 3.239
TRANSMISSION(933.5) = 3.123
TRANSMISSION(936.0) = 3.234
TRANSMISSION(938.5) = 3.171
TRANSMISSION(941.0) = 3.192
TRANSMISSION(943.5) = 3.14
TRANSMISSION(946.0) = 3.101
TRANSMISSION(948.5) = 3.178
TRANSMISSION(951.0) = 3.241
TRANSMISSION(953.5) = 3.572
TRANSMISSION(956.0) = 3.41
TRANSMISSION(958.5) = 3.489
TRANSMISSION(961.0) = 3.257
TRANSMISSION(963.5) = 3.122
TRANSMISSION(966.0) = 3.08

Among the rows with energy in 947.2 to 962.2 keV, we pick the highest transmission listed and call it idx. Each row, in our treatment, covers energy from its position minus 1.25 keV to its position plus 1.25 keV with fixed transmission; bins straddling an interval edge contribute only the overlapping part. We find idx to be 3.572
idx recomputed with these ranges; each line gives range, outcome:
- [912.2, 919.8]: 3.265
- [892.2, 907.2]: 3.434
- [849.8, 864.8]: 3.816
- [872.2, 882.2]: 3.739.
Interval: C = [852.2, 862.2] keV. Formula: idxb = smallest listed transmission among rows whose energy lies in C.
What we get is 2.888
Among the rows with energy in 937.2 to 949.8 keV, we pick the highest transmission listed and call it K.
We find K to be 3.192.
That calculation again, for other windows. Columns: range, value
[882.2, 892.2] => 3.548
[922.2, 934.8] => 3.347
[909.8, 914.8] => 2.986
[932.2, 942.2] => 3.234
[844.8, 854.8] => 2.888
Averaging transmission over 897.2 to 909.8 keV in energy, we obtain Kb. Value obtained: 3.19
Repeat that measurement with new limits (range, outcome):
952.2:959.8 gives 3.49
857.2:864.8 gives 3.68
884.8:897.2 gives 3.38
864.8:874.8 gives 3.54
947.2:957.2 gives 3.35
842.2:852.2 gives 2.67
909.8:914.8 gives 2.97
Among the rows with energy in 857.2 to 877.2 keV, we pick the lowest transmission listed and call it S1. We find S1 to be 3.442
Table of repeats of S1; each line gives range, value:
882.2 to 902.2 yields 3.186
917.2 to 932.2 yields 3.011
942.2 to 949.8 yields 3.101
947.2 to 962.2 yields 3.178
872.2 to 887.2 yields 3.463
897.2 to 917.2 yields 2.962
